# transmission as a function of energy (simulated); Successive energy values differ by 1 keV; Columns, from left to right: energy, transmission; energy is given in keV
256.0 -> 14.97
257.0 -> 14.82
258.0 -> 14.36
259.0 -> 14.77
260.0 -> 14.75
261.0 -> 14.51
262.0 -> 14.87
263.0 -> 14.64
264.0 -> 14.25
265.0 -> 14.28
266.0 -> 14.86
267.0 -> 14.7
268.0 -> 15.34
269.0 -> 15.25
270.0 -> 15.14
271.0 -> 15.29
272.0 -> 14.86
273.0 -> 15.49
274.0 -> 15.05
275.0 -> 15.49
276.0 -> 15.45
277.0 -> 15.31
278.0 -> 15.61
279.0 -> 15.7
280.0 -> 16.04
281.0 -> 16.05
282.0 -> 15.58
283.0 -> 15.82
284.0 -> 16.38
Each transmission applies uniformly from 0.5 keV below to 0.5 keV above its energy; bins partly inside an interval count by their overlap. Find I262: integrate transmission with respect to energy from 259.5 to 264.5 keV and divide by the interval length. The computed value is 14.6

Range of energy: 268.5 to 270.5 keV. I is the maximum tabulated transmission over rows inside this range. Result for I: 15.25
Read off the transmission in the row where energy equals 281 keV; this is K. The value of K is 16.05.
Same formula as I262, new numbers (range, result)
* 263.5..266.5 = 14.5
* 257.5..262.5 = 14.7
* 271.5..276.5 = 15.3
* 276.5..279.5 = 15.5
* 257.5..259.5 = 14.6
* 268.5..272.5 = 15.1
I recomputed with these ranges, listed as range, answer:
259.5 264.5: 14.87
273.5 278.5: 15.61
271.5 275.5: 15.49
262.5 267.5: 14.86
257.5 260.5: 14.77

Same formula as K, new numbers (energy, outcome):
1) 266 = 14.86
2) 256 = 14.97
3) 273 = 15.49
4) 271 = 15.29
